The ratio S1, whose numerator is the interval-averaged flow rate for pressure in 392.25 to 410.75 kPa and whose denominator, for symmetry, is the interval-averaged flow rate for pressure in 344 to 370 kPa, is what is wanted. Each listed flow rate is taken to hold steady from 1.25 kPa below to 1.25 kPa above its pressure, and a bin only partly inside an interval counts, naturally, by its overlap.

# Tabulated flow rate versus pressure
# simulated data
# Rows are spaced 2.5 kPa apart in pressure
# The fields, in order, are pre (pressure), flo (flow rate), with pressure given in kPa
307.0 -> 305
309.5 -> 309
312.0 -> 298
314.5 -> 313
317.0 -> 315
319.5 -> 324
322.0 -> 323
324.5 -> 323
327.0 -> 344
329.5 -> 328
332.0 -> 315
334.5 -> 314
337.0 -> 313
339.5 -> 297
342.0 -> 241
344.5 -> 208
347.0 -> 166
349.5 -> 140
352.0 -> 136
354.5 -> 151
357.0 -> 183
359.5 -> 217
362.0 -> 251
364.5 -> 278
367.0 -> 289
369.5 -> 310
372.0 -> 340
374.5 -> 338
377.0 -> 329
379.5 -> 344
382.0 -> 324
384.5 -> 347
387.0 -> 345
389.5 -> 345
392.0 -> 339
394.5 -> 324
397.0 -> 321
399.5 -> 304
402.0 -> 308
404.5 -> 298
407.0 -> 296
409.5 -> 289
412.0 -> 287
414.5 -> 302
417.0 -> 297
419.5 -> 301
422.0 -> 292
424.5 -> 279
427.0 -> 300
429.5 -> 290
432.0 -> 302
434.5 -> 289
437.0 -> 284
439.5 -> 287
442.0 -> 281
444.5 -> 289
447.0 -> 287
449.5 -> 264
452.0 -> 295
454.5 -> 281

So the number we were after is 1.47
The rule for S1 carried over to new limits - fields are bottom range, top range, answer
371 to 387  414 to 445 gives 0.86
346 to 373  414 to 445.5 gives 1.31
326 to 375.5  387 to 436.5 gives 1.18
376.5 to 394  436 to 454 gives 0.84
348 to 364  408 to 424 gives 1.60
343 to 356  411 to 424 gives 1.82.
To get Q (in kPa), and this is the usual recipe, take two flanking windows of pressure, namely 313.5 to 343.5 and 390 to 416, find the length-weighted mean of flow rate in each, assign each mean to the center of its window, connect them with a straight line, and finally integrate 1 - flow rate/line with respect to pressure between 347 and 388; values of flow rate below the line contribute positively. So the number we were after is 5.7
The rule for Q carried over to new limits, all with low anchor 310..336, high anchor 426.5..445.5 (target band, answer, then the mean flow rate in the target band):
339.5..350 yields 3.6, 205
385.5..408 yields -1.5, 321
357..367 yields 2.1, 246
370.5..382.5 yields -1.2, 335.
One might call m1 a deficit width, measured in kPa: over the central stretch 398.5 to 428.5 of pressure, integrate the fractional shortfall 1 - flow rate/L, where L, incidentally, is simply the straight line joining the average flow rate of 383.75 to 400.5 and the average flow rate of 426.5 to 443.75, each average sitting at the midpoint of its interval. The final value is 1.5 kPa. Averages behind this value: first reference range 332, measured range 296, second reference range 290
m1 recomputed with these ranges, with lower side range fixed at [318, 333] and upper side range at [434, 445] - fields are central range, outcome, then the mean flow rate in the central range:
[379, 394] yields -1.74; 340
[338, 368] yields 9.77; 213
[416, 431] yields -0.10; 293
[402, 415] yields 0.06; 295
